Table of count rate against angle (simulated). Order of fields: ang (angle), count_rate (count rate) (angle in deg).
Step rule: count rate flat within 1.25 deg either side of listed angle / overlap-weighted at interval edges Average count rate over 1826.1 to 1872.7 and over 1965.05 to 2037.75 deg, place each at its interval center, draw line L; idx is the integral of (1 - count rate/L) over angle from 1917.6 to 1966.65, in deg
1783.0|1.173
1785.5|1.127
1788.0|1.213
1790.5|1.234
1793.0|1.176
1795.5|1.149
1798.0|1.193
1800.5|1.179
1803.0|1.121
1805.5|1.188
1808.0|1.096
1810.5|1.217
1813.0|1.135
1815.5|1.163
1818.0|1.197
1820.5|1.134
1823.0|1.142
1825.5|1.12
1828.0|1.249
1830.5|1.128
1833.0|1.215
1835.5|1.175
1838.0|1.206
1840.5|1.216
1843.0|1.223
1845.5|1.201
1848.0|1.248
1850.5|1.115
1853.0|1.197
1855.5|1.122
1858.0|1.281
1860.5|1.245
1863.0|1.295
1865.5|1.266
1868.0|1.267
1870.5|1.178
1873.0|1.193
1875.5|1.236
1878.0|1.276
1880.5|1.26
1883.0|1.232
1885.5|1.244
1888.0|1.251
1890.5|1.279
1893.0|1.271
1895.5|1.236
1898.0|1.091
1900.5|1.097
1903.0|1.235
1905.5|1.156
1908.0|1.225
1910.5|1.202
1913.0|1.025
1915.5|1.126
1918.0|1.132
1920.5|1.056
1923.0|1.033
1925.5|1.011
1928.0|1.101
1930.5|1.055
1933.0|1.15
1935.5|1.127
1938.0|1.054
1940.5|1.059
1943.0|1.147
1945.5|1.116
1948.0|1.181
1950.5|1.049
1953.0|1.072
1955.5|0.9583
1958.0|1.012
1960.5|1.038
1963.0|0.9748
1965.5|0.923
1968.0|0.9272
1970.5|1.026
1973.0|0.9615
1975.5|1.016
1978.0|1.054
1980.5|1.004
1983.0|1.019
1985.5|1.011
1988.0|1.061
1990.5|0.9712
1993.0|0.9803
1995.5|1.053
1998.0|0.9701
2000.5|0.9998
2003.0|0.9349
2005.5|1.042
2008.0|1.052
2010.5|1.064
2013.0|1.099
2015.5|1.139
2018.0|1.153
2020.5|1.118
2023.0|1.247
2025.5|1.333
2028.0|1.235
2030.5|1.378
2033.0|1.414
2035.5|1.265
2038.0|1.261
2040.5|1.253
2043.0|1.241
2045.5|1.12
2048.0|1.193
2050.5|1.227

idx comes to 3.2 deg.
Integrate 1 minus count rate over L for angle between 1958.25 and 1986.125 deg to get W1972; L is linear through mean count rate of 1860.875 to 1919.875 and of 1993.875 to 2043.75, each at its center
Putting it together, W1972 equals 4.3 deg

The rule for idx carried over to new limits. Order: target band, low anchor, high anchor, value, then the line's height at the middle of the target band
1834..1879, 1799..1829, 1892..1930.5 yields -2.8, 1.15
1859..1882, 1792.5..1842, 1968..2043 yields -1.9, 1.15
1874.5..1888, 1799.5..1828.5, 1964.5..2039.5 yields -1.4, 1.14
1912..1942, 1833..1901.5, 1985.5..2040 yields 2.6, 1.18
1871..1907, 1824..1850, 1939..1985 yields -2.9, 1.13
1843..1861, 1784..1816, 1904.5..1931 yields -1.0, 1.14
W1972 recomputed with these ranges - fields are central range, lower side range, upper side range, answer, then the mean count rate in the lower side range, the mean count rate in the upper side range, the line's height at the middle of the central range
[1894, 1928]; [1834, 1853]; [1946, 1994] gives -0.8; 1.2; 1.01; 1.1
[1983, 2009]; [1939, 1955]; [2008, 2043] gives 3.7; 1.1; 1.22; 1.17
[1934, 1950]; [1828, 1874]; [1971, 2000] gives -0.6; 1.21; 1.01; 1.07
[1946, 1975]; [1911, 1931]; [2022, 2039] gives 3.6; 1.07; 1.31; 1.16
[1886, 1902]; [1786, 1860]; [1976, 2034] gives -0.8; 1.18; 1.1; 1.15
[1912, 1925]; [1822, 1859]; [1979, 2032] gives 0.8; 1.19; 1.09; 1.14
